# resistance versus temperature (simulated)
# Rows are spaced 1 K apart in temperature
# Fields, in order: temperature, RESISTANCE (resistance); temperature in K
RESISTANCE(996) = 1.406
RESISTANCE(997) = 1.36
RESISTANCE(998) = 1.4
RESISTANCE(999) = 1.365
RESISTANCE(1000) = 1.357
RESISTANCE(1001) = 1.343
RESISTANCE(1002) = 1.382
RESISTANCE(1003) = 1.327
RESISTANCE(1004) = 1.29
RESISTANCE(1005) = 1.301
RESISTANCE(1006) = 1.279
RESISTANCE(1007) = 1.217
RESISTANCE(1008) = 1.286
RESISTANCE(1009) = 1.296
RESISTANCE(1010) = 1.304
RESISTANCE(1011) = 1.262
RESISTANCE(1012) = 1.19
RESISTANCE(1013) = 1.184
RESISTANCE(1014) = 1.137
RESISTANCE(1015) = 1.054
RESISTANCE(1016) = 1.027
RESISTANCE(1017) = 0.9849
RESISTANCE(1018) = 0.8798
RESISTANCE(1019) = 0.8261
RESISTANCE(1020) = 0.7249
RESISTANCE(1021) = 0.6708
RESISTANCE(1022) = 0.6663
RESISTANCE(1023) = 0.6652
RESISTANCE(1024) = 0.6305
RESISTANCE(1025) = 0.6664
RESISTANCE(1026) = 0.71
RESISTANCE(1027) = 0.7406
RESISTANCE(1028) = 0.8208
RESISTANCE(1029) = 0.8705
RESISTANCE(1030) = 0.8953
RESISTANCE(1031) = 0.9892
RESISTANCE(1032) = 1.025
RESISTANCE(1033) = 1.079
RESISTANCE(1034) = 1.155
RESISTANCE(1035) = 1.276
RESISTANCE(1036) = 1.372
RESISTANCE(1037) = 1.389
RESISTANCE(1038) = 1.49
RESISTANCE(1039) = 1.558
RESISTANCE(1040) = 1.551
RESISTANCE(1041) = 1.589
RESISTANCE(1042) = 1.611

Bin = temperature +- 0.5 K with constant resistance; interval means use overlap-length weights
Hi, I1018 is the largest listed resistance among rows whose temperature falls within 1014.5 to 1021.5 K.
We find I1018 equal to 1.054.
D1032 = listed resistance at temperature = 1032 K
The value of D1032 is 1.025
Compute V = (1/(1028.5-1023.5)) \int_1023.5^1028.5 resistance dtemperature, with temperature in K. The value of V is 0.714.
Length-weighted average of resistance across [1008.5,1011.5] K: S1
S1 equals 1.29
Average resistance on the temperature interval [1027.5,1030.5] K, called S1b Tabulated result 0.862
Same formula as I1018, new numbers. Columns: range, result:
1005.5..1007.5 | 1.279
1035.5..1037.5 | 1.389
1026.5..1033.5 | 1.079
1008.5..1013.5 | 1.304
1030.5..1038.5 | 1.49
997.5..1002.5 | 1.4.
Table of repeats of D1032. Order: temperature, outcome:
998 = 1.4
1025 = 0.6664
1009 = 1.296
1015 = 1.054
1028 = 0.8208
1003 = 1.327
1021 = 0.6708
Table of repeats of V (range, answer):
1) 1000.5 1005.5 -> 1.33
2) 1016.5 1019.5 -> 0.897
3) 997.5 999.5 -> 1.38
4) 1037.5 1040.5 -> 1.53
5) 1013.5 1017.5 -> 1.05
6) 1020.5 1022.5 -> 0.669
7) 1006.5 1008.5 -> 1.25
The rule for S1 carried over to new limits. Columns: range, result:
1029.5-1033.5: 0.997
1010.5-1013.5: 1.21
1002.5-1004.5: 1.31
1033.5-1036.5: 1.27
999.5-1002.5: 1.36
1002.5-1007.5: 1.28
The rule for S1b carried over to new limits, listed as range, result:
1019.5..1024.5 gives 0.672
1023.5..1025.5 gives 0.648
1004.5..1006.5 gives 1.29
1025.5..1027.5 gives 0.725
